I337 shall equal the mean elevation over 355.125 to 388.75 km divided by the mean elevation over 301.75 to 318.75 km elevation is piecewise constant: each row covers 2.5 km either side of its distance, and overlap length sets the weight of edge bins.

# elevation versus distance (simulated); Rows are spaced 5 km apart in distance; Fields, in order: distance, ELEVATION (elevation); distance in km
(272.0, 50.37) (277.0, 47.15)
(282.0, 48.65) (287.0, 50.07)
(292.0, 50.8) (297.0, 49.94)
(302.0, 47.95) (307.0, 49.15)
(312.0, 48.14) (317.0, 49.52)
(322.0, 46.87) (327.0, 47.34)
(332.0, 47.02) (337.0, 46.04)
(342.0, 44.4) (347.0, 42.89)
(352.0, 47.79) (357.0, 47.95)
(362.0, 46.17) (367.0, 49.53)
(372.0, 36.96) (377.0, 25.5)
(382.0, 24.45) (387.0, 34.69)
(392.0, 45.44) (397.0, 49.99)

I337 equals 0.8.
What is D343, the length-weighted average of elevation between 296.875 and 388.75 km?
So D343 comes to 43.7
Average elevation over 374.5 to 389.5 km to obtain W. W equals 28.2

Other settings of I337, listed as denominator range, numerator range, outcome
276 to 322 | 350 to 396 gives 0.82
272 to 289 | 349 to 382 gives 0.84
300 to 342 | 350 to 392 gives 0.83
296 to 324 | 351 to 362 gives 0.98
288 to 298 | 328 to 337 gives 0.93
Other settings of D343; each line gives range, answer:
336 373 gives 45.5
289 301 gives 50.1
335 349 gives 44.4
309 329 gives 48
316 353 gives 46.3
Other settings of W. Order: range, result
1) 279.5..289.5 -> 49.4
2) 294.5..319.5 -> 48.9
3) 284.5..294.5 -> 50.4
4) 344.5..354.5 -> 45.3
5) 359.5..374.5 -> 44.2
